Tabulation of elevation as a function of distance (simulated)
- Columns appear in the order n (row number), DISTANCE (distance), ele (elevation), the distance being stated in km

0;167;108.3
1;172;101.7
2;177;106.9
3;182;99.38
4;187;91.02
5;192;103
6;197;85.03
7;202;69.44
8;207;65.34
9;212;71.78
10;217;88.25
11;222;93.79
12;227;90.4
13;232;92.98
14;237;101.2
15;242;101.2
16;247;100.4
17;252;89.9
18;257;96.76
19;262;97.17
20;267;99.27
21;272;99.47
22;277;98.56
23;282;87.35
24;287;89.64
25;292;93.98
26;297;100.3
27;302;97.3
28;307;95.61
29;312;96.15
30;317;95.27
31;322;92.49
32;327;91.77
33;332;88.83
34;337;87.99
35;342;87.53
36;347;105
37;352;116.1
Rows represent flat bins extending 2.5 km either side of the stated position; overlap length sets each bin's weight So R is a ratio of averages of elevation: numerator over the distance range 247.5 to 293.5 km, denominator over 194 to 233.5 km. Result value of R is 1.16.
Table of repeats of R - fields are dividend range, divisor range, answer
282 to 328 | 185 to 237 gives 1.10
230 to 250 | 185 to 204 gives 1.13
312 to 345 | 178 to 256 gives 1.01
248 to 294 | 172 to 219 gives 1.08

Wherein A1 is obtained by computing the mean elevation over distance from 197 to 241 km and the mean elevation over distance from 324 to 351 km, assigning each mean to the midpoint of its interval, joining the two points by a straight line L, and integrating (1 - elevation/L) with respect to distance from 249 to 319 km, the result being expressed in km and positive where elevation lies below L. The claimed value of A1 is -4.6 km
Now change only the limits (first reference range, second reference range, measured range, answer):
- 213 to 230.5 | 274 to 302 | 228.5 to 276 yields -3.0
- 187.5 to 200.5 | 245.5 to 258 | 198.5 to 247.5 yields 3.5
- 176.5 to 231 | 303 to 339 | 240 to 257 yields -1.5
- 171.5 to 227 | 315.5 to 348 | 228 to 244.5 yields -1.5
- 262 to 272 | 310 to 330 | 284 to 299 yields 0.3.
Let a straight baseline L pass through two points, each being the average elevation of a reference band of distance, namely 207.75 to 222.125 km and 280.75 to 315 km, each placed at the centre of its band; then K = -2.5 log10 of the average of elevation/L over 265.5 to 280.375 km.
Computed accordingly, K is -0.09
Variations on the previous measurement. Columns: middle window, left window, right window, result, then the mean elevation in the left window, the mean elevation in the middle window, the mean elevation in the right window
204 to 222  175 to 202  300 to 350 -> 0.21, 94.3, 77.6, 94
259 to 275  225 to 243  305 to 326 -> -0.03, 96.2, 98.6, 94.6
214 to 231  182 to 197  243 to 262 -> 0.06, 95.4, 90.4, 96.3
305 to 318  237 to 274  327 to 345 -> -0.05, 97.9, 95.7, 89.1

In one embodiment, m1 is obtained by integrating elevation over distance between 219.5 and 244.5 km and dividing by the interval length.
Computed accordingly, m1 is 95.9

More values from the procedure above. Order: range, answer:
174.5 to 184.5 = 103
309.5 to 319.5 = 95.7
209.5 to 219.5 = 80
